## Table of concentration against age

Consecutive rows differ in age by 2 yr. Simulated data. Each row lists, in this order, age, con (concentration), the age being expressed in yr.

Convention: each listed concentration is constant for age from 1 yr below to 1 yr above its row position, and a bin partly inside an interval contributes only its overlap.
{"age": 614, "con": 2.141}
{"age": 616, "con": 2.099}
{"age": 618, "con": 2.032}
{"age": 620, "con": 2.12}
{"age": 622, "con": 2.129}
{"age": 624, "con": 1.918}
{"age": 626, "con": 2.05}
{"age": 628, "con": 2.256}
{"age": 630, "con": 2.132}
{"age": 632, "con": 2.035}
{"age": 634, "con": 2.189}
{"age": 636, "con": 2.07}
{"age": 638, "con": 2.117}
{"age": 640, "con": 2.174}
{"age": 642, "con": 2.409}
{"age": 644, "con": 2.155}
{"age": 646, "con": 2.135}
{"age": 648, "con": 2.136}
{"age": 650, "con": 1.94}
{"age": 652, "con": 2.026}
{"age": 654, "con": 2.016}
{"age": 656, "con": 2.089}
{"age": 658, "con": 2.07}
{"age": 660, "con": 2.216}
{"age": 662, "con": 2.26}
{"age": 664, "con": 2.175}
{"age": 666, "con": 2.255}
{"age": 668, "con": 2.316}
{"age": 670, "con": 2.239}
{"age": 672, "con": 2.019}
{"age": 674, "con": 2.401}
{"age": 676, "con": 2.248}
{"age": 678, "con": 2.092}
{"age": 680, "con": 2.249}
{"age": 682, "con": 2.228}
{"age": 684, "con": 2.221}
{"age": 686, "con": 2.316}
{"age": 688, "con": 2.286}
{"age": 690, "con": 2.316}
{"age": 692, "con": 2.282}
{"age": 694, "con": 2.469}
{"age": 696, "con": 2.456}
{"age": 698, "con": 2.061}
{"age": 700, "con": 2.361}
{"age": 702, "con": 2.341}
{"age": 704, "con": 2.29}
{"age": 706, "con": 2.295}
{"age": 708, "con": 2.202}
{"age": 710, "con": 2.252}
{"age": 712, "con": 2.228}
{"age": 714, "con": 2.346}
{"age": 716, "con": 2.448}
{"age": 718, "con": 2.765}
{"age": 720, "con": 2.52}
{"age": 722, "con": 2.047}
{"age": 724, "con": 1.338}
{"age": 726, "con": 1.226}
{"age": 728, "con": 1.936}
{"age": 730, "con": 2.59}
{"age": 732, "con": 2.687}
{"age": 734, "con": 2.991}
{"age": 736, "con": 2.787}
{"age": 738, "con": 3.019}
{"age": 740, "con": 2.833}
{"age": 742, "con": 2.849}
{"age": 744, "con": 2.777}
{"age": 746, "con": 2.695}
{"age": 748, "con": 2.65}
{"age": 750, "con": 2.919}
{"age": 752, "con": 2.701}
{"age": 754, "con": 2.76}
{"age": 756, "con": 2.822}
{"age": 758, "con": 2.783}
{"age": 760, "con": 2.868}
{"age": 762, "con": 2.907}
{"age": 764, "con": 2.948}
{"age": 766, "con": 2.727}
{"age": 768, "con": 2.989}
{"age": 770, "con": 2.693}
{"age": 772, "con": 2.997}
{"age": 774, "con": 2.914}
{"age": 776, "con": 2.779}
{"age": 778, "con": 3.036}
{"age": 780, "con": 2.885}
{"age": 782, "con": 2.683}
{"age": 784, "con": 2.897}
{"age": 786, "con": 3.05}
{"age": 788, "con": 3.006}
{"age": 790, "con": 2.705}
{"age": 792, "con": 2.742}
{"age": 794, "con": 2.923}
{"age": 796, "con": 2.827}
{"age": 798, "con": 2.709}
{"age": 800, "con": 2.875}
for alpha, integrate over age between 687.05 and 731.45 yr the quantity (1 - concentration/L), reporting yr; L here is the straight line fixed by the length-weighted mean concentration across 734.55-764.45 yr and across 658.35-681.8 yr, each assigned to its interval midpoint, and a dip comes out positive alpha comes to 4.86 yr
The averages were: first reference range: 2.22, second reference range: 2.82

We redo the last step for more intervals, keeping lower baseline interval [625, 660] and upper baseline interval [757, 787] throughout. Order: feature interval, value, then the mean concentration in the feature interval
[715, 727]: 2.4 yr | 2.06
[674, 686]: 0.5 yr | 2.23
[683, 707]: 1.2 yr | 2.31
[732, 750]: -0.9 yr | 2.82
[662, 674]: 0.2 yr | 2.22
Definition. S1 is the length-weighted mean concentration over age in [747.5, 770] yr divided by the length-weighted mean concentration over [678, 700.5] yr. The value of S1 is 1.2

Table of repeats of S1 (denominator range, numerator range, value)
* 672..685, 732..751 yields 1.27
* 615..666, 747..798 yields 1.34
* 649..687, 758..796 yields 1.32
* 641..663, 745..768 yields 1.32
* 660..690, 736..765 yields 1.26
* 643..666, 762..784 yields 1.35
